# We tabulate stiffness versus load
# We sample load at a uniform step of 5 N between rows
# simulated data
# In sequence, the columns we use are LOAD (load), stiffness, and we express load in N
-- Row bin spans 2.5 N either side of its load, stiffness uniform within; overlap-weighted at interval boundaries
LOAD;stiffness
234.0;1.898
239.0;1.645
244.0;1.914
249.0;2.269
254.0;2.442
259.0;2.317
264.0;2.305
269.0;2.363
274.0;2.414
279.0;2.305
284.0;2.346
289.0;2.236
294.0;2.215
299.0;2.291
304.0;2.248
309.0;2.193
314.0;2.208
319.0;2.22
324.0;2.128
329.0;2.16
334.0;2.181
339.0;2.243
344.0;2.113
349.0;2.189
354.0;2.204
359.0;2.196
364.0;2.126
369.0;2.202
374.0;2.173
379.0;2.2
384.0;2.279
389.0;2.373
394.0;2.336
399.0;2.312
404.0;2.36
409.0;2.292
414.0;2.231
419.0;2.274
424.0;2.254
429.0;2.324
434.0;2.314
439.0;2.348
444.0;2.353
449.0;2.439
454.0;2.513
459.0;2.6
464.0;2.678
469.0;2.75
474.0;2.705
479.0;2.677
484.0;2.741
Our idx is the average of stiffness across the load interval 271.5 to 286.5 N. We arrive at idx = 2.35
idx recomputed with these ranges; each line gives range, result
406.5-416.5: 2.26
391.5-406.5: 2.34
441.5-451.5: 2.4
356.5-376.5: 2.17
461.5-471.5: 2.71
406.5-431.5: 2.27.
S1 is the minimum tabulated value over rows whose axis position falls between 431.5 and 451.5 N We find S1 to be 2.314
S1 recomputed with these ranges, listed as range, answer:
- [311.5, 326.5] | 2.128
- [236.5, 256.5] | 1.645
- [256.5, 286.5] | 2.305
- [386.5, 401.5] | 2.312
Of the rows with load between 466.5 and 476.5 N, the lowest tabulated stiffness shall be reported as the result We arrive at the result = 2.705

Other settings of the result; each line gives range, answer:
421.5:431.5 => 2.254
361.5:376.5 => 2.126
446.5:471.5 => 2.439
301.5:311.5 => 2.193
